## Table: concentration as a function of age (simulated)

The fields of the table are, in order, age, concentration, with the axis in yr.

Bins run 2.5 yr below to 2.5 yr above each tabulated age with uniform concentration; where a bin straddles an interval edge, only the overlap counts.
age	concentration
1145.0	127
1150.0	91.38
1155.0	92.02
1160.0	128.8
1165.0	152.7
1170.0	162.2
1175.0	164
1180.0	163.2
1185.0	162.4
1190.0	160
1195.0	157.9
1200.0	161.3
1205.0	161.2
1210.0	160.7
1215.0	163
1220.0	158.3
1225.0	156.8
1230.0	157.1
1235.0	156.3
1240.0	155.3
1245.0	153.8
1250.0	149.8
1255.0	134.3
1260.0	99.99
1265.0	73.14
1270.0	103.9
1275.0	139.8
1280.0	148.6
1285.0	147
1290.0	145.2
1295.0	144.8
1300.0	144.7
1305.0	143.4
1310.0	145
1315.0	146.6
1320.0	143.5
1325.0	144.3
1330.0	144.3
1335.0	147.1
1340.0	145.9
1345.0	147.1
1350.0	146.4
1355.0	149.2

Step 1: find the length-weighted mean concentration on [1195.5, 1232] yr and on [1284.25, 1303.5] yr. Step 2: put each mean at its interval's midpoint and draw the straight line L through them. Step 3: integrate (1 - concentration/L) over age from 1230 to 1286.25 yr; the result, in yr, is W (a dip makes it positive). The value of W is 6.72 yr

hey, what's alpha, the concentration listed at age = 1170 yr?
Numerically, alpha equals 162.2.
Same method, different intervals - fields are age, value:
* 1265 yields 73.14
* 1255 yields 134.3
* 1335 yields 147.1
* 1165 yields 152.7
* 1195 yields 157.9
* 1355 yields 149.2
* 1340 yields 145.9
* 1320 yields 143.5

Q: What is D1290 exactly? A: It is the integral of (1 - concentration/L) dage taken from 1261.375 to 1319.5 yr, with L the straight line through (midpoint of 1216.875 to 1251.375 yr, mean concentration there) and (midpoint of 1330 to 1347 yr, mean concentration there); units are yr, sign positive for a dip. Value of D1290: 6.2 yr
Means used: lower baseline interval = 156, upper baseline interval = 146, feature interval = 134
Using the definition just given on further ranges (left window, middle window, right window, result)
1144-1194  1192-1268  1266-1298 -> -4.5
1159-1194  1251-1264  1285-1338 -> 3.0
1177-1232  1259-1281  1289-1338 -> 5.7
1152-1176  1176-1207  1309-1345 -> -5.0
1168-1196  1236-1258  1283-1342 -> 0.8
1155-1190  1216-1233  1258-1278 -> -4.2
